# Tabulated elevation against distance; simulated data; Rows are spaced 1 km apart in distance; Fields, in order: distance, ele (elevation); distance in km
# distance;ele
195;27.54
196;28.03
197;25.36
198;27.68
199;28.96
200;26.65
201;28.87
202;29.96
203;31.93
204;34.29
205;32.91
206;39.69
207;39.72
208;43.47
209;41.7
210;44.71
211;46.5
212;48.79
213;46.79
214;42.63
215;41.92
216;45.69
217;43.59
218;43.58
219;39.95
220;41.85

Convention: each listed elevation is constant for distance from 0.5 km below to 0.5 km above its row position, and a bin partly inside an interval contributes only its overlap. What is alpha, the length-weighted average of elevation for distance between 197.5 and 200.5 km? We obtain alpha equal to 27.8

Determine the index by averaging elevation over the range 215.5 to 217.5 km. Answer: 44.6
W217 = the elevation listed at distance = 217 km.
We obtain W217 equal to 43.59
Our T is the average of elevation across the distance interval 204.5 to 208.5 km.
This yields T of 38.9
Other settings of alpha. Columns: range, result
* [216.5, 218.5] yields 43.6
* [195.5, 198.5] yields 27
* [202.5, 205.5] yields 33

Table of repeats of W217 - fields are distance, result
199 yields 28.96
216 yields 45.69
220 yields 41.85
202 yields 29.96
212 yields 48.79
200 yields 26.65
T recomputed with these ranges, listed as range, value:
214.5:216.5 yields 43.8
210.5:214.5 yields 46.2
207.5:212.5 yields 45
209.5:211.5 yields 45.6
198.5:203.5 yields 29.3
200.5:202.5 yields 29.4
